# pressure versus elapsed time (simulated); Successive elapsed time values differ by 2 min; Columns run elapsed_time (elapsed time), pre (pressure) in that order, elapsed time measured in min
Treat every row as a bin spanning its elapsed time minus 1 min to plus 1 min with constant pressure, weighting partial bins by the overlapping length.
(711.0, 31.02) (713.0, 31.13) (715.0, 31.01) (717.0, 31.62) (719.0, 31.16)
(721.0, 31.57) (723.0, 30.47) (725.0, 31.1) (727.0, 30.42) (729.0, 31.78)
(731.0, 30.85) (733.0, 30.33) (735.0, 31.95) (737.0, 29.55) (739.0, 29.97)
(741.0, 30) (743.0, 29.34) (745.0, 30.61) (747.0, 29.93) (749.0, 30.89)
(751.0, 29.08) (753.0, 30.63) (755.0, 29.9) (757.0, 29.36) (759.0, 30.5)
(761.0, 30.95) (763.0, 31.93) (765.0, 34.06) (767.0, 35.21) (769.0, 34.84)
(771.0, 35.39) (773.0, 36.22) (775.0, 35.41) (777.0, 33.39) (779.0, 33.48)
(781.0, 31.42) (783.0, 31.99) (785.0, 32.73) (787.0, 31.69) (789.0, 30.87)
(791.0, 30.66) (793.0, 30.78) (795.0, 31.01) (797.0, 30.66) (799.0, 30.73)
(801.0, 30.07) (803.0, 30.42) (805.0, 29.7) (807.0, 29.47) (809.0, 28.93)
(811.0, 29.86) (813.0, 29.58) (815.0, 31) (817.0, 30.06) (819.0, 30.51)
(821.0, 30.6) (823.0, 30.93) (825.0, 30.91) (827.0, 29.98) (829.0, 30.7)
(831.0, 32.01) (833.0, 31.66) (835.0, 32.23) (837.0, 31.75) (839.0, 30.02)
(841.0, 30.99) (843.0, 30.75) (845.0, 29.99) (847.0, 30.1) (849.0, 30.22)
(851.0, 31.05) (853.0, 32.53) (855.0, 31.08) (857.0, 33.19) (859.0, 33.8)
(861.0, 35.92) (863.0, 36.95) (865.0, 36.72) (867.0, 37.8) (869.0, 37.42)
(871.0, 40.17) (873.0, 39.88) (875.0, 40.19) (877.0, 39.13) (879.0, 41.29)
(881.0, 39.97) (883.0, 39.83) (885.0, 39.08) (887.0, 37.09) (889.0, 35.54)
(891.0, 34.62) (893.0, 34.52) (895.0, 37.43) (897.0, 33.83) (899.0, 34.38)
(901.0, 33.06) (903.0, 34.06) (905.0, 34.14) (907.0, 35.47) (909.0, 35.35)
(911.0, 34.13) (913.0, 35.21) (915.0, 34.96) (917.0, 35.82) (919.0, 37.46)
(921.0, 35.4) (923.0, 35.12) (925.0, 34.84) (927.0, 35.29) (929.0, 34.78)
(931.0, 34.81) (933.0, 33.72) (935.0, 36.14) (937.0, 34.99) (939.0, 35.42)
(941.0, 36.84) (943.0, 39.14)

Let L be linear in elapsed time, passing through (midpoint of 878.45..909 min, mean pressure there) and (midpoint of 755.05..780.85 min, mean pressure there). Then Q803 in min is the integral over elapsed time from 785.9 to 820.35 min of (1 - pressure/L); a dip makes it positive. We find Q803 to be 3.7 min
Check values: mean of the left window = 33.2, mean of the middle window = 30.4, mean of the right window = 36.2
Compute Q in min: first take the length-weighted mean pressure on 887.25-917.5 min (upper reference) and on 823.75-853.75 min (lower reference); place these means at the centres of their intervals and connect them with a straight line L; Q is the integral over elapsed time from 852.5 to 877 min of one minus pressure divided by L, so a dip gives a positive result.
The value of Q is -2.9 min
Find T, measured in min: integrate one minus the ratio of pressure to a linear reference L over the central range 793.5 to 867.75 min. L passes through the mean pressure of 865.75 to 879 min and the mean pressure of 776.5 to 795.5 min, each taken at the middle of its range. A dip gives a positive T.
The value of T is 8.7 min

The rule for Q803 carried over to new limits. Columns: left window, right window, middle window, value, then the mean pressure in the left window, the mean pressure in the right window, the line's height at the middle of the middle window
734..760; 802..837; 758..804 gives -3.1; 30.1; 30.5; 30.3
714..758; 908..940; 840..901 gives -2.8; 30.5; 35.2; 33.9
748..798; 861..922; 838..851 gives 1.7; 32.1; 36.7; 34.9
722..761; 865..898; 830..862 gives 3.8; 30.4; 37.9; 36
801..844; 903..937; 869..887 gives -3.5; 30.6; 35.1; 33.2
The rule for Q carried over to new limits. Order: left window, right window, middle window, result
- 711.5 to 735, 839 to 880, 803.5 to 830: 2.7 min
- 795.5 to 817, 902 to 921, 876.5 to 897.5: -2.2 min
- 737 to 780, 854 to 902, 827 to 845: 2.0 min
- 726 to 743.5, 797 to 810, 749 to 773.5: -1.6 min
